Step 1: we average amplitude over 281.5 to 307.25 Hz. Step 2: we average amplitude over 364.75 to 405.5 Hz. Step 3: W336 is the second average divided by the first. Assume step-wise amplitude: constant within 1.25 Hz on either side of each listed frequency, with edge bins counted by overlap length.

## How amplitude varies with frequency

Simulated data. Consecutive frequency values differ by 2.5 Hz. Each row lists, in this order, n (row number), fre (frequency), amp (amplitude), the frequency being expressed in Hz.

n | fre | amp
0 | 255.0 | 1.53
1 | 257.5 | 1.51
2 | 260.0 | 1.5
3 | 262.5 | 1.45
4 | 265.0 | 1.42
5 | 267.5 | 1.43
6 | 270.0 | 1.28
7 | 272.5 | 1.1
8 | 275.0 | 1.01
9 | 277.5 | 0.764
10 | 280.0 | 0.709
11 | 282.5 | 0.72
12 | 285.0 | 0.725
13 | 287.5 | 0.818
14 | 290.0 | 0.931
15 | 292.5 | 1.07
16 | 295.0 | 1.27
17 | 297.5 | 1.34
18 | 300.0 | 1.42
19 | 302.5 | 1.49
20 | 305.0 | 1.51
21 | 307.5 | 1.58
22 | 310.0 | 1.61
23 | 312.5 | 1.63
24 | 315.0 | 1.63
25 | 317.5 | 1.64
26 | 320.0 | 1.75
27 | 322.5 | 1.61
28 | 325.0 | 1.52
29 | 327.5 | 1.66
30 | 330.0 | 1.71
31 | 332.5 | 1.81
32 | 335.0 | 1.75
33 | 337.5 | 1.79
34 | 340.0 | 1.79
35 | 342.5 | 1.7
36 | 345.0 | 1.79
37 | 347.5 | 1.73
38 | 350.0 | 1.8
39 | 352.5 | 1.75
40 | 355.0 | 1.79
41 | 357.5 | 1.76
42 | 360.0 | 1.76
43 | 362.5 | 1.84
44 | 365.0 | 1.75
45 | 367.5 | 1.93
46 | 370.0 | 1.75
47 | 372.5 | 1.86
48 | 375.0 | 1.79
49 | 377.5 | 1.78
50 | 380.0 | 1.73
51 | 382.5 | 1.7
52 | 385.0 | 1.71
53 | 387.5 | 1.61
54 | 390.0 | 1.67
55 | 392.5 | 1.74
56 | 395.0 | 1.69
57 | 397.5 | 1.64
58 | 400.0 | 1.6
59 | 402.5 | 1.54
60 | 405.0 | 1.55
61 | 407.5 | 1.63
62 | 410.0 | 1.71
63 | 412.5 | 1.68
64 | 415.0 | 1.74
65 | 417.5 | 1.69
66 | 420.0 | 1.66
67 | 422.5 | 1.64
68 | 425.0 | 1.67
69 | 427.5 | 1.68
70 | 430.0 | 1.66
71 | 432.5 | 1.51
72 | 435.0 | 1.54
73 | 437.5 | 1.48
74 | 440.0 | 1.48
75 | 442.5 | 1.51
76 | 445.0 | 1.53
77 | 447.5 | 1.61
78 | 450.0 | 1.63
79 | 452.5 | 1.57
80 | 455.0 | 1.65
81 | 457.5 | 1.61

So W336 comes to 1.49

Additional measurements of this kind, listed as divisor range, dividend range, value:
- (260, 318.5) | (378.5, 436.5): 1.33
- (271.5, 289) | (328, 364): 2.12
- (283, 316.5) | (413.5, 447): 1.23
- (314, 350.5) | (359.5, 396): 1.03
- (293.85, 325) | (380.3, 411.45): 1.07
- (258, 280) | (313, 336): 1.37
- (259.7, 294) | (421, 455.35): 1.50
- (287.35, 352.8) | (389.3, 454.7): 1.03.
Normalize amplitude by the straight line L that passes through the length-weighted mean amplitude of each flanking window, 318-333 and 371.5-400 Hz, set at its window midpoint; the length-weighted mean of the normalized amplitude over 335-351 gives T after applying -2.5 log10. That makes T -0.053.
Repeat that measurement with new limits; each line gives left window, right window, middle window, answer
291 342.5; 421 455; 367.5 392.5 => -0.11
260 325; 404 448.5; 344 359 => -0.23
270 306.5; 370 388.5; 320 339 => -0.23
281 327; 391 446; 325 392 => -0.19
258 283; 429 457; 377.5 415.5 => -0.15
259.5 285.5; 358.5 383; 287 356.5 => -0.09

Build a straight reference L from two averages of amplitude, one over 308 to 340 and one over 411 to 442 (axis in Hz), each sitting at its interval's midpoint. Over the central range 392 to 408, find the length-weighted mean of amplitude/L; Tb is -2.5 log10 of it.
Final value 0.008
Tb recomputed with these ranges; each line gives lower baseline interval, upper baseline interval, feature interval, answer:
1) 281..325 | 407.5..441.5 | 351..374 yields -0.212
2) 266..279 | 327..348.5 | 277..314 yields 0.152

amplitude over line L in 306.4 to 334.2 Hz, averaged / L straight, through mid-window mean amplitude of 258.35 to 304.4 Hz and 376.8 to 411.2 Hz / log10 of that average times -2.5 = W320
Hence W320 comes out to -0.241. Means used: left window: 1.14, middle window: 1.65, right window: 1.66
